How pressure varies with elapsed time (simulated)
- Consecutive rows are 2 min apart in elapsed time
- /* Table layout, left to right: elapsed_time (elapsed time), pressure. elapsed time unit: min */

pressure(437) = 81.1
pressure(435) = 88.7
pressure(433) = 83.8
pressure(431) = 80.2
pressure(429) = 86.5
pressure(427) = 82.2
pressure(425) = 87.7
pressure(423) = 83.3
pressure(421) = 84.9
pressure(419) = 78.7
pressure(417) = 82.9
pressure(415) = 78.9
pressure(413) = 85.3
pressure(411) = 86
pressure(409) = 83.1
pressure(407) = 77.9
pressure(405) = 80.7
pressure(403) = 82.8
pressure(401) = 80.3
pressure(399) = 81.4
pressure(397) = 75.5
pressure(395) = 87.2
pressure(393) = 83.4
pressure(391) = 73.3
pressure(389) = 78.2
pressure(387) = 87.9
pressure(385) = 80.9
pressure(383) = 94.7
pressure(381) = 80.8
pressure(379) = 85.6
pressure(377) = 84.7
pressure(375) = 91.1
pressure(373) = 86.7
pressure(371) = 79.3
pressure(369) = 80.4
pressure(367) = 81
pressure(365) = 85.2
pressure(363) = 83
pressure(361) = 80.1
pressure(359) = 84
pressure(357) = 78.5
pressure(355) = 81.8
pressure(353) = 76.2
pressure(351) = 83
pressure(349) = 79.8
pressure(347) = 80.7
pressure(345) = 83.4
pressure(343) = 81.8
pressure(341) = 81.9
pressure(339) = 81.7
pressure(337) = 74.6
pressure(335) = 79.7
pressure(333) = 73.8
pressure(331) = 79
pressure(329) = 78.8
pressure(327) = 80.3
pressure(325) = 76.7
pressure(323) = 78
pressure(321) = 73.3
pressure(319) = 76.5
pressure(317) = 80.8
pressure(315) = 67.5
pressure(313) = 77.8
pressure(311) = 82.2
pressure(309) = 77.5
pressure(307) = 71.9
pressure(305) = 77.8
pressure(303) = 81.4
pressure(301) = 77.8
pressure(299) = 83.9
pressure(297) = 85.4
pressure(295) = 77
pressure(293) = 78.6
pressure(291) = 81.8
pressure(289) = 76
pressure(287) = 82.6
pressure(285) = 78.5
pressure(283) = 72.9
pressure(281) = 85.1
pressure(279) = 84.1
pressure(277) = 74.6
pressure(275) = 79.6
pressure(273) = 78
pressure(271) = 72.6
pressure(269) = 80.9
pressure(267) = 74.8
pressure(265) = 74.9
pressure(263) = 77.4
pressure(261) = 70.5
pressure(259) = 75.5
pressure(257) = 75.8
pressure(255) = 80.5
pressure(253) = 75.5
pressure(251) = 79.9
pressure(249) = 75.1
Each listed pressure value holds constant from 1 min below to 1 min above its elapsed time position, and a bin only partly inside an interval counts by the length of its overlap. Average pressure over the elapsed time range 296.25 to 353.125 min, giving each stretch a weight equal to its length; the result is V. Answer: 78.7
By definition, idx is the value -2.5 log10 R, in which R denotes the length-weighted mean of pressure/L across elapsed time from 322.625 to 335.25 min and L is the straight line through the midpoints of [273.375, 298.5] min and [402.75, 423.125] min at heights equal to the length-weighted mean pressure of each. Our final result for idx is 0.04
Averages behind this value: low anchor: 79.7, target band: 77.9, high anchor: 82.2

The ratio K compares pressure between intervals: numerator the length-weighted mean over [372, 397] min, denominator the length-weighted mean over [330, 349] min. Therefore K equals 1.06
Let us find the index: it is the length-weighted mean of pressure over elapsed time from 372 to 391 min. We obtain 85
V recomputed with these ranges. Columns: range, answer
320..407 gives 81.2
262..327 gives 78.1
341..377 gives 82.2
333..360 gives 80.3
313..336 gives 76.8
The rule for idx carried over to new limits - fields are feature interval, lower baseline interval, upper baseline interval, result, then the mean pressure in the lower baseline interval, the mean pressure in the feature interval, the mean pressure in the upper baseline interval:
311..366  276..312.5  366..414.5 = 0.023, 79.4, 79.2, 82.8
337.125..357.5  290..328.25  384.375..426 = -0.013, 78.2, 80.7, 81.9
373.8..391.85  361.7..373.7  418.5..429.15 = -0.018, 82.4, 84.3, 83.9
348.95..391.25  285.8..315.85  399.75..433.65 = -0.023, 78.7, 82.8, 82.6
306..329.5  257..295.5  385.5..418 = 0.030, 77.6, 76.7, 81.5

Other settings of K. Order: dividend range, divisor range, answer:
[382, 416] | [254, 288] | 1.06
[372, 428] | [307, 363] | 1.05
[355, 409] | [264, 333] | 1.06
